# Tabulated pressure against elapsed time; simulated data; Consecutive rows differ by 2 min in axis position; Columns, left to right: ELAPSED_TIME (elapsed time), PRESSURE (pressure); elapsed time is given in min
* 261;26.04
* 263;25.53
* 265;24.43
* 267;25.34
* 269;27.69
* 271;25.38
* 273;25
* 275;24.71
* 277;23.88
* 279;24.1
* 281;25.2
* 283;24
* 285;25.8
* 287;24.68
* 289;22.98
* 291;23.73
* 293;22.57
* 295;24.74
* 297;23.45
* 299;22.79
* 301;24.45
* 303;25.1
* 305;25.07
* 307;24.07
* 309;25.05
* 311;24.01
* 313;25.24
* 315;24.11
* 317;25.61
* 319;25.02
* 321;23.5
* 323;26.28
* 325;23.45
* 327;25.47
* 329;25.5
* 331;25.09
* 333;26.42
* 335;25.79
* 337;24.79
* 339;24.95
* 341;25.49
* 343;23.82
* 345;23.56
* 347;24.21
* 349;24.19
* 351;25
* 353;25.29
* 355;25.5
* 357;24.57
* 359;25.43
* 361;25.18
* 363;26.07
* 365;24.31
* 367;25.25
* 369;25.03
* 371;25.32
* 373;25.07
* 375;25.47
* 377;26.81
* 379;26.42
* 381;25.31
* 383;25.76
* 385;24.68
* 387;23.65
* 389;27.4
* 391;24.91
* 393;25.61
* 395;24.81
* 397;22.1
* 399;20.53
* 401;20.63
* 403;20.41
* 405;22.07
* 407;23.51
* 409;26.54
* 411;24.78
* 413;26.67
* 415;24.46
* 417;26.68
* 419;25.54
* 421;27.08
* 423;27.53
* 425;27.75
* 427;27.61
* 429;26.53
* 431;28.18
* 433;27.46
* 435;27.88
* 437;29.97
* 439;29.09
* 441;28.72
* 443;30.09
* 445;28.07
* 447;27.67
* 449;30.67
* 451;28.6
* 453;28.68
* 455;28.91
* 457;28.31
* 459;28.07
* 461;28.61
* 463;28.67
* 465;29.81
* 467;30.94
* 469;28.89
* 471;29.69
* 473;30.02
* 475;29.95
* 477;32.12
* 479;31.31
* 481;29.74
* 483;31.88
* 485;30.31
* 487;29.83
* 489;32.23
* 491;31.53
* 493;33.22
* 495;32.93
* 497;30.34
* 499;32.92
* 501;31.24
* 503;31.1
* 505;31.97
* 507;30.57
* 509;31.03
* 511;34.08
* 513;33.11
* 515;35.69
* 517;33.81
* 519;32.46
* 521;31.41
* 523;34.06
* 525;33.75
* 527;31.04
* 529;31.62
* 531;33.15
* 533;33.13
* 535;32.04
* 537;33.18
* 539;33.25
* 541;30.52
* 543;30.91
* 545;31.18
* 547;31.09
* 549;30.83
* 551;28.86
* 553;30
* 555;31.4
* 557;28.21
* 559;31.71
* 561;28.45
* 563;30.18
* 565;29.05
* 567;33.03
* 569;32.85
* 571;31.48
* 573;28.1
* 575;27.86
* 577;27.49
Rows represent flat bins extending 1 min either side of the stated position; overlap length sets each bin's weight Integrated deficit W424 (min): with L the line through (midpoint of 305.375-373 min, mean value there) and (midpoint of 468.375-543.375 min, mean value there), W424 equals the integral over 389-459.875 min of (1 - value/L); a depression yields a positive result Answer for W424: 5.09 min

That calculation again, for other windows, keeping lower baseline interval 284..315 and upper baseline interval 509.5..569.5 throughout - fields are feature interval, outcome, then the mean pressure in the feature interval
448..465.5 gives 0.2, 28.9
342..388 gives 2.2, 25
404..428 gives 1.8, 25.9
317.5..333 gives 0.0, 25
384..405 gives 2.9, 23.4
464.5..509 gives -1.3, 31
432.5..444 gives -0.1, 28.9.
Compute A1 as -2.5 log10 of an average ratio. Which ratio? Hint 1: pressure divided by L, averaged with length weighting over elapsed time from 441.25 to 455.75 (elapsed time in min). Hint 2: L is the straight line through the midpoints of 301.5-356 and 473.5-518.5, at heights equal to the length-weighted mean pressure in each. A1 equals 0.03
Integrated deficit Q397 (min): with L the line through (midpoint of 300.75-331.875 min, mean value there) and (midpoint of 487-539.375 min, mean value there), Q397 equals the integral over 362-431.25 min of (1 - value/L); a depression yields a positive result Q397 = 6.93 min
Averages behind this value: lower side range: 24.8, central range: 25.1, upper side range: 32.4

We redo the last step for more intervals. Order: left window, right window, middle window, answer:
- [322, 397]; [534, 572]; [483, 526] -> -4.0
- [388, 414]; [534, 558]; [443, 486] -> -4.2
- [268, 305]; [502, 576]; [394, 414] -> 3.3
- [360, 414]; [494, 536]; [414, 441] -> -0.3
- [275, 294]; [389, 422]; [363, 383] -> -1.1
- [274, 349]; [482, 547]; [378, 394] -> 1.1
